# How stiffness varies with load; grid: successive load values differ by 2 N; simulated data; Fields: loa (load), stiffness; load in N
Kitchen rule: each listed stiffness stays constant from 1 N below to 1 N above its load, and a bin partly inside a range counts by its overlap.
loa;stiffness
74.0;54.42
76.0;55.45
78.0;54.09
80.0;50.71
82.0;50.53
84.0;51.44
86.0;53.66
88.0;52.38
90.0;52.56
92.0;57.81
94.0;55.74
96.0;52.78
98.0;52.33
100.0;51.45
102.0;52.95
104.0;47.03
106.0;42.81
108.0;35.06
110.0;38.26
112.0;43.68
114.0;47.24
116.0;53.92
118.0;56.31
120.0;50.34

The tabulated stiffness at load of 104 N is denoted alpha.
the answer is 47.03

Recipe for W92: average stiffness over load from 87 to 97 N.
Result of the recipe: 54.3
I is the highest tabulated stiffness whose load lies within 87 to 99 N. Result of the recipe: 57.81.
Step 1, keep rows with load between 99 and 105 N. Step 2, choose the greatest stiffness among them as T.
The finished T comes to 52.95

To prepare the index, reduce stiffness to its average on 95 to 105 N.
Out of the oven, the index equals 51.3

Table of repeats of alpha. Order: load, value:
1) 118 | 56.31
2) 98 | 52.33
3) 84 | 51.44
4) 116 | 53.92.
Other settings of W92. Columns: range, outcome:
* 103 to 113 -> 41.4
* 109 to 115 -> 43.1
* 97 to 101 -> 51.9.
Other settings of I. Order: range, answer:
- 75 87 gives 55.45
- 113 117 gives 53.92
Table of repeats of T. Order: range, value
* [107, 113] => 43.68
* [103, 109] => 47.03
